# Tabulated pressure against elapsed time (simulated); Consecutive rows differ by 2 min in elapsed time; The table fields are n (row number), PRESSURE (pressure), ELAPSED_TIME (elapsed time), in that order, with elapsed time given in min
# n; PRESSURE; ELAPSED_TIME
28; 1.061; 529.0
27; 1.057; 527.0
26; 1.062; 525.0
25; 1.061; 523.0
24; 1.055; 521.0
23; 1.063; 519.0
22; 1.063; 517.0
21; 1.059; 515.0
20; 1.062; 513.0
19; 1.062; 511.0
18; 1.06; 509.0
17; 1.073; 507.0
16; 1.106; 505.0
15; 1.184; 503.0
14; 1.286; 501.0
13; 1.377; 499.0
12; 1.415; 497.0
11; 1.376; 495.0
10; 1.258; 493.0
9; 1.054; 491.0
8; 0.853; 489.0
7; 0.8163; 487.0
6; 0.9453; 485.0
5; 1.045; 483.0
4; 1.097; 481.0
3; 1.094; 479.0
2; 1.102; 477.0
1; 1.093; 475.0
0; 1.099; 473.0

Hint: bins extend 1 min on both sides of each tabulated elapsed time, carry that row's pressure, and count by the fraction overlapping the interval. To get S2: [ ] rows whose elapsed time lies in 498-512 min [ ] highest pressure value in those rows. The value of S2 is 1.377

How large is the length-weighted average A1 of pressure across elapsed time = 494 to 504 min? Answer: 1.33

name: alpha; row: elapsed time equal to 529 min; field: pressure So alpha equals 1.061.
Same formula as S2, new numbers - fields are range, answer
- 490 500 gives 1.415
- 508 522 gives 1.063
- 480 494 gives 1.258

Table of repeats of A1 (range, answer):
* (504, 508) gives 1.09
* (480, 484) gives 1.07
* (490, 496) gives 1.23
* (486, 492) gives 0.908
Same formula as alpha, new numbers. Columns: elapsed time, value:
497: 1.415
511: 1.062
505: 1.106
